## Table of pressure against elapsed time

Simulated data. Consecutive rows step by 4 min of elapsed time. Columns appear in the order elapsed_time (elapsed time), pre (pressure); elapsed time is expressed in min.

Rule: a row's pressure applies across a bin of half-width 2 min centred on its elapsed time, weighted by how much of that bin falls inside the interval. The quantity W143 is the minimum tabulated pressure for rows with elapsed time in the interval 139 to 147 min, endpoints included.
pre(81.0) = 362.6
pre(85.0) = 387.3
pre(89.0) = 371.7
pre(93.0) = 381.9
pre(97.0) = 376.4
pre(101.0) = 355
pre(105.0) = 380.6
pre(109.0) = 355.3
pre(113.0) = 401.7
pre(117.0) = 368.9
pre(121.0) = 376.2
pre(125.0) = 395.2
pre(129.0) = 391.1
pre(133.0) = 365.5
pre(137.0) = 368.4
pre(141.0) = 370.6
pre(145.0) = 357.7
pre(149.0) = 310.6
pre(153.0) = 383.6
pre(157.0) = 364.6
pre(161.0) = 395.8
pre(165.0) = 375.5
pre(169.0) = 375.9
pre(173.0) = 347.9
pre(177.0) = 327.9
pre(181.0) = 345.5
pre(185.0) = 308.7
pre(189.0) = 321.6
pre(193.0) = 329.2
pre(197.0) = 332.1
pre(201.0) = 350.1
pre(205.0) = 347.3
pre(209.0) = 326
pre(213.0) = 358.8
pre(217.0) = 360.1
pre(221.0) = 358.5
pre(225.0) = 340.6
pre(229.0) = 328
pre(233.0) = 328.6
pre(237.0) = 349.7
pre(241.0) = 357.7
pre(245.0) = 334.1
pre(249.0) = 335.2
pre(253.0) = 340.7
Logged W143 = 357.7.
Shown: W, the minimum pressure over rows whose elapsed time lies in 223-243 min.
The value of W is 328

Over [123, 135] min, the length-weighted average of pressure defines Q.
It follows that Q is 384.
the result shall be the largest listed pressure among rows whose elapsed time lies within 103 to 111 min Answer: 380.6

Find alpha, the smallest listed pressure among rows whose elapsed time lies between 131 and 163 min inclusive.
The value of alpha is 310.6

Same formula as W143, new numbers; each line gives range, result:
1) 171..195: 308.7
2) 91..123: 355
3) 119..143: 365.5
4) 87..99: 371.7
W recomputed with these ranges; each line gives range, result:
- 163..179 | 327.9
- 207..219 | 326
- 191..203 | 329.2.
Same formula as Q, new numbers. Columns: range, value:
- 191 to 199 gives 331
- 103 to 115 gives 379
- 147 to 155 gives 347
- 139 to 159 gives 357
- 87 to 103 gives 371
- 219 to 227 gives 350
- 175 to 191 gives 326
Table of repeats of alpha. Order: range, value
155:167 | 364.6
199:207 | 347.3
